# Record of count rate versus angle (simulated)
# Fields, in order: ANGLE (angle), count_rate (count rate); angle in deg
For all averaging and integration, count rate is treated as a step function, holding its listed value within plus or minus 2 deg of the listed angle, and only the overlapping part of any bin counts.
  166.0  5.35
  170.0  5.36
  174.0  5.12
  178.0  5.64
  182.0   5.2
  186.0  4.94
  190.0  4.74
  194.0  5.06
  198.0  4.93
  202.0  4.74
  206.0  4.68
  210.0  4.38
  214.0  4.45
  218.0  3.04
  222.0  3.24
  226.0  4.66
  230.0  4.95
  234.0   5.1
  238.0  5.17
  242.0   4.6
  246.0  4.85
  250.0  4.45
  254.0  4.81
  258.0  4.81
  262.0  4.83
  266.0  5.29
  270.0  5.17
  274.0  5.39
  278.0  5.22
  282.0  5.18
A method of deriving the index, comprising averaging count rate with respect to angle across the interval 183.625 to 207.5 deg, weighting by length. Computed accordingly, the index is 4.86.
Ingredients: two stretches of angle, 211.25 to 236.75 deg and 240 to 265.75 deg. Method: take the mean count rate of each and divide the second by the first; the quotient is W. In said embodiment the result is 1.1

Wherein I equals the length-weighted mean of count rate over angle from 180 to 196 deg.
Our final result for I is 4.99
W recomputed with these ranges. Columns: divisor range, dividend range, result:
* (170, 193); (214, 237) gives 0.83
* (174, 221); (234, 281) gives 1.06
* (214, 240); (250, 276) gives 1.15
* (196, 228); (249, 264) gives 1.11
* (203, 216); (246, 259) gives 1.04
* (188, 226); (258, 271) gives 1.15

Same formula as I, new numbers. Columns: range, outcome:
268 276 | 5.28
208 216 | 4.42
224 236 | 4.9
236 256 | 4.78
